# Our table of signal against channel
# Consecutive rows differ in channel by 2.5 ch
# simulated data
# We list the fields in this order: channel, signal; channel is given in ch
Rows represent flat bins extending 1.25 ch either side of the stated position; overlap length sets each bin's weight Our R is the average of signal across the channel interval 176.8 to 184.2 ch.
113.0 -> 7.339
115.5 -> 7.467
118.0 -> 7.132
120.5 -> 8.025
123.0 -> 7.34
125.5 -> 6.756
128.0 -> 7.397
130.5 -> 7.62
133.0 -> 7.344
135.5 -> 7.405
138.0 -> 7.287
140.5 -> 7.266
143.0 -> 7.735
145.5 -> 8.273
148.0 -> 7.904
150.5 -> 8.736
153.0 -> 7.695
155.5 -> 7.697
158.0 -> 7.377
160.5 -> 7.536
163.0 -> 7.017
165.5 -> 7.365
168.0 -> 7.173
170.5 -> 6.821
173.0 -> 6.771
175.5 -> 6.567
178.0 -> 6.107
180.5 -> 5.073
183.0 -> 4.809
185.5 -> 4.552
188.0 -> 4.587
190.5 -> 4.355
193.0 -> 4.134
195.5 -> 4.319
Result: 5.33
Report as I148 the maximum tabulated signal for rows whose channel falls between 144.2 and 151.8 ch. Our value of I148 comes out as 8.736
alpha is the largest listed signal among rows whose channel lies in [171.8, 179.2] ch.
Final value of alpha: 6.771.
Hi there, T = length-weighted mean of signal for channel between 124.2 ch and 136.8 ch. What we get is 7.3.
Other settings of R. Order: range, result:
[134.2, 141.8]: 7.32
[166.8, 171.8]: 6.99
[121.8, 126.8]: 7.05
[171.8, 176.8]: 6.66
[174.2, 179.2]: 6.34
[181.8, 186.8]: 4.68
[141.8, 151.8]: 8.16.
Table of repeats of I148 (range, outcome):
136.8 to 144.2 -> 7.735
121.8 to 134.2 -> 7.62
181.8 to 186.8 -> 4.809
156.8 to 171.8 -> 7.536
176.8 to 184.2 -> 6.107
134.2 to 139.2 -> 7.405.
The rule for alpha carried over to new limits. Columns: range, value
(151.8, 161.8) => 7.697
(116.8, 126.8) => 8.025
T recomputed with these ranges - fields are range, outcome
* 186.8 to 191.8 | 4.47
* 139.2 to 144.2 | 7.5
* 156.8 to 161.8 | 7.45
